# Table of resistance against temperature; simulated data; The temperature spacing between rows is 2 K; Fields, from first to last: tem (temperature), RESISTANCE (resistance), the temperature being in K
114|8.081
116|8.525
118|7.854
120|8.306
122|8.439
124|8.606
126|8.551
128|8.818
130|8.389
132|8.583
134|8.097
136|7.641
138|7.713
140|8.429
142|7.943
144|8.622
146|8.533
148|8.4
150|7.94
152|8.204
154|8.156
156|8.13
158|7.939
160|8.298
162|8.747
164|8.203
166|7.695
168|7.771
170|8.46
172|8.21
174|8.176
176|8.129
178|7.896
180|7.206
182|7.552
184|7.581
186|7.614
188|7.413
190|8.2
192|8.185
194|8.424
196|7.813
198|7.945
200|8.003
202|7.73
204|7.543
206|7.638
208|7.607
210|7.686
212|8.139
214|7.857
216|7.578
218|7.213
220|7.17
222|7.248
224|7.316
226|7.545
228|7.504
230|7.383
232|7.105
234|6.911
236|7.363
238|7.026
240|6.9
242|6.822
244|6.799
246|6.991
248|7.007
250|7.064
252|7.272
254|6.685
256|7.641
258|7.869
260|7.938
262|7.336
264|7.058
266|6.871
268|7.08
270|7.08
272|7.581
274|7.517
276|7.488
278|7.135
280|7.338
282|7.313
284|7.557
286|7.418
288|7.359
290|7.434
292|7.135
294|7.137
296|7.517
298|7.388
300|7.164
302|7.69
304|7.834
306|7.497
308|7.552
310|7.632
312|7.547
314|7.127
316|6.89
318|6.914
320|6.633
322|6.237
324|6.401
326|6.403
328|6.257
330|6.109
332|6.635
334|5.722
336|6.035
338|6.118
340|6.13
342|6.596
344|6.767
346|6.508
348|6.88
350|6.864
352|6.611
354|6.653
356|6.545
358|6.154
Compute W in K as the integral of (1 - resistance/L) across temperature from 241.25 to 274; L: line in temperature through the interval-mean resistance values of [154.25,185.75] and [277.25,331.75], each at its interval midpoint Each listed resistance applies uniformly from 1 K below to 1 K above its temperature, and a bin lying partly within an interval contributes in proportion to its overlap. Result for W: 1.0 K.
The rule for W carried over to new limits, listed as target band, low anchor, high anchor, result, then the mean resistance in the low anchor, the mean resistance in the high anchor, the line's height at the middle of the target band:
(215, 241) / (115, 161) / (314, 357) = 0.7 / 8.27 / 6.49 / 7.46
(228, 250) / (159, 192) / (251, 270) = 1.2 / 7.95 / 7.29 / 7.46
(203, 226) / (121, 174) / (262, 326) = 0.7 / 8.25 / 7.23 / 7.78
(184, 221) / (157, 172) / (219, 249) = -0.8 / 8.16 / 7.14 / 7.6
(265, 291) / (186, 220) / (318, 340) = -1.6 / 7.79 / 6.28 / 6.89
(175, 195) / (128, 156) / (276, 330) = 0.3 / 8.22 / 7.16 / 7.94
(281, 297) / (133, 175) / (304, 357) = -0.7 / 8.16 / 6.69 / 7.03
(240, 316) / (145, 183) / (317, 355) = -3.5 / 8.09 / 6.45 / 7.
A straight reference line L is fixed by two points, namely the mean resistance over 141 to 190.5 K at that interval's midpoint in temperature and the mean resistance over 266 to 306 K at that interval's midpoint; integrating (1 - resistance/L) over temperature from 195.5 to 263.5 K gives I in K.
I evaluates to 2.6 K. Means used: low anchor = 8.04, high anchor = 7.37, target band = 7.4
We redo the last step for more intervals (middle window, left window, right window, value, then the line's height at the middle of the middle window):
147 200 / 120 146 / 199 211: -0.2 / 7.97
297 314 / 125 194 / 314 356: -1.9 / 6.76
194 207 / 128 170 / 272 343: 0.0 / 7.81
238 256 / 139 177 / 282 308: 1.7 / 7.7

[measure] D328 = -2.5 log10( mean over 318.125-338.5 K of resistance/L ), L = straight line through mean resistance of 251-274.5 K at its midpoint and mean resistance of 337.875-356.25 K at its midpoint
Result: 0.08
